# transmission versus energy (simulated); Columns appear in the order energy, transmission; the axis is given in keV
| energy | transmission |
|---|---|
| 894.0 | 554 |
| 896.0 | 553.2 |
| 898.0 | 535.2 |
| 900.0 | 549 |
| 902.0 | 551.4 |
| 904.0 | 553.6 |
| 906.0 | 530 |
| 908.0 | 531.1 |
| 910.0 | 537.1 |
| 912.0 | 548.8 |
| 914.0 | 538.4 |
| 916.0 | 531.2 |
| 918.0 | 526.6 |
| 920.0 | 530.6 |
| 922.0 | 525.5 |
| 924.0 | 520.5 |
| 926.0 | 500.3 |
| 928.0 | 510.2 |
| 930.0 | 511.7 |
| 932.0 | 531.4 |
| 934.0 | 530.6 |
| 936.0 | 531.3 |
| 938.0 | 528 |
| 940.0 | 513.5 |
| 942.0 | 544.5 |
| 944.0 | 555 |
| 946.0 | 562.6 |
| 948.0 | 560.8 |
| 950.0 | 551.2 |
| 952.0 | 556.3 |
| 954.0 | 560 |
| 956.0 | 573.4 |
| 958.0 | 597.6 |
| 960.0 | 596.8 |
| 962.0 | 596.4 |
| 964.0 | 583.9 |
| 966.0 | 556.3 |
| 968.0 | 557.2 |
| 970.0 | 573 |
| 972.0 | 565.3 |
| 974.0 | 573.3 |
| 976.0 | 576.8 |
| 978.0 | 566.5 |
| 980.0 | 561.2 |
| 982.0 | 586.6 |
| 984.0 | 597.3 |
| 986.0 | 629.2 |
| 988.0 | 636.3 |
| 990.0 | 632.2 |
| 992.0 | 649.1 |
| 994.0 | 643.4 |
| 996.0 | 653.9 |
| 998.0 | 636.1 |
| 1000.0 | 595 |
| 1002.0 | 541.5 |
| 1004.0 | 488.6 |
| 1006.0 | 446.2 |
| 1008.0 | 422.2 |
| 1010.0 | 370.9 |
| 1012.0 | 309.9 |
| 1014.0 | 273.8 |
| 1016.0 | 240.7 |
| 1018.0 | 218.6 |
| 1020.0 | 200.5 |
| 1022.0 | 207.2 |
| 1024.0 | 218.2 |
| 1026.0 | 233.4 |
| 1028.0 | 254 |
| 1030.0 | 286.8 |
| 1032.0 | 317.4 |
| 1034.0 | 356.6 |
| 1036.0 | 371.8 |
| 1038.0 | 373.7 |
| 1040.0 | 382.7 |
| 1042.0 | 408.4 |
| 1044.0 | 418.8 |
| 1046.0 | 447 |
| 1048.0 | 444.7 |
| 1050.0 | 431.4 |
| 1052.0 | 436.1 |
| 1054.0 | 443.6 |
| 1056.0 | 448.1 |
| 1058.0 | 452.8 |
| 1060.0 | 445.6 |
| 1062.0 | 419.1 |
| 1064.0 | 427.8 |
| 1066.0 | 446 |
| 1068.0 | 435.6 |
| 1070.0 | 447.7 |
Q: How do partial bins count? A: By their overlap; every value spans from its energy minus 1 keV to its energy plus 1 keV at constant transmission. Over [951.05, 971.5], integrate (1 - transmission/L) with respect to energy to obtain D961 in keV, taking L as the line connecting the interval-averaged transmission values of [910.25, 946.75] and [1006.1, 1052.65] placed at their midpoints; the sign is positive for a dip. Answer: -4.8 keV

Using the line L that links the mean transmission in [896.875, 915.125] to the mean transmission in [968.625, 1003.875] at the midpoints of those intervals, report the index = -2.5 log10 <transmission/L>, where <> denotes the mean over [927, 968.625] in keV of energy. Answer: 0.04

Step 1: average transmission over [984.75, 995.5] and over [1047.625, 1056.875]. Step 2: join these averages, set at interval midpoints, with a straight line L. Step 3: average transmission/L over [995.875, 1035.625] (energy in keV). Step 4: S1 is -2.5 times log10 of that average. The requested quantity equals 0.50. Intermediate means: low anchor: 638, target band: 357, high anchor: 440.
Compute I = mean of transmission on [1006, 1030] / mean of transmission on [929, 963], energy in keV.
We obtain 0.50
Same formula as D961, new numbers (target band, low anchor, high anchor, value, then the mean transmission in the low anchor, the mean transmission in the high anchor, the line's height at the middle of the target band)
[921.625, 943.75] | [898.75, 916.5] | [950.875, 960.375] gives 1.4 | 541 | 575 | 559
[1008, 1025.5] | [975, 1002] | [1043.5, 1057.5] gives 8.9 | 610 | 440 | 532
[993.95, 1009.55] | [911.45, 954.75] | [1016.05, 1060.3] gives -4.7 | 535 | 351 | 414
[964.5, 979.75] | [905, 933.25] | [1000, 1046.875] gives -4.7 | 527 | 344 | 434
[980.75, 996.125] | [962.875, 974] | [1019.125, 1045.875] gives -4.4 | 568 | 315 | 489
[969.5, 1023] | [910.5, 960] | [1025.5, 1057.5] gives -4.9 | 540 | 382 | 449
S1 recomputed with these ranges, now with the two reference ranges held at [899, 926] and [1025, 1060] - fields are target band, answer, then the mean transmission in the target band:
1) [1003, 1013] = 0.045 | 408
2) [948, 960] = -0.170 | 570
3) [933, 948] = -0.077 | 539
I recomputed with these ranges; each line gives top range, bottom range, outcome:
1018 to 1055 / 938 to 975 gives 0.61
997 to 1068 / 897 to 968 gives 0.70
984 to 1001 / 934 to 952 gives 1.16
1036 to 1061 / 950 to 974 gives 0.74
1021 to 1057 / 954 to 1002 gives 0.60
